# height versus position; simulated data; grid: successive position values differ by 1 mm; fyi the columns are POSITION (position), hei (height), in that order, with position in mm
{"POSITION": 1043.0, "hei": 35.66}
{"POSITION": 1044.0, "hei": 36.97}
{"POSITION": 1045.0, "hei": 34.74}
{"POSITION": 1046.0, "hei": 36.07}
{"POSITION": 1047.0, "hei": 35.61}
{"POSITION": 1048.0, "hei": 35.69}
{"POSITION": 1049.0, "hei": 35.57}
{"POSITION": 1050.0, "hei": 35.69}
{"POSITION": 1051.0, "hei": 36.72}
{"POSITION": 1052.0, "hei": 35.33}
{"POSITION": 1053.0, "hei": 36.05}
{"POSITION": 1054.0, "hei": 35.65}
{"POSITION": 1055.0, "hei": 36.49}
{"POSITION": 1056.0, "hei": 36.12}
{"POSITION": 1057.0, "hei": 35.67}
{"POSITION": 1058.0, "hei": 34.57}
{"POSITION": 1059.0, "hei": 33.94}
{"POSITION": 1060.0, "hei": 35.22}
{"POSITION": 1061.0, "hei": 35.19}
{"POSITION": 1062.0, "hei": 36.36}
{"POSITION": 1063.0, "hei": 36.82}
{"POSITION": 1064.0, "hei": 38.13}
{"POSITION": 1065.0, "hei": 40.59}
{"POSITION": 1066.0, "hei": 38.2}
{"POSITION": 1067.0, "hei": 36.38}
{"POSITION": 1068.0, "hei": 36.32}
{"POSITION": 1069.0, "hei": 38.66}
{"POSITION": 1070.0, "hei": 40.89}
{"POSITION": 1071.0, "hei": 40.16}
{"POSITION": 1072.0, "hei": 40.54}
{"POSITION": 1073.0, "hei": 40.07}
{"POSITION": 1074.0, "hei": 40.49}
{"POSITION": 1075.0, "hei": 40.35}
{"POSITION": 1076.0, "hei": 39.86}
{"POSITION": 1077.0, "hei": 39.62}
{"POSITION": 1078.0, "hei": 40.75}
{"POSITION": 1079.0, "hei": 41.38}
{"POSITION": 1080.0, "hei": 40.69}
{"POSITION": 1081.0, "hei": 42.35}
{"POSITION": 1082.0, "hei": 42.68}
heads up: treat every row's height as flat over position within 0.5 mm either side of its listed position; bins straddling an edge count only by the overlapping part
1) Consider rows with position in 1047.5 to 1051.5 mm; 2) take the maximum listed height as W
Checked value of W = 36.72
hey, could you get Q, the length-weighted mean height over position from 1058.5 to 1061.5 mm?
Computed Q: 34.8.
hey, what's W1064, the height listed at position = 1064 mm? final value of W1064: 38.13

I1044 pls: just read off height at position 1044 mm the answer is 36.97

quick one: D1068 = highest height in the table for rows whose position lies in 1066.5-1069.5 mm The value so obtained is 38.66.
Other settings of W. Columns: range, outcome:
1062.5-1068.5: 40.59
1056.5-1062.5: 36.36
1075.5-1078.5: 40.75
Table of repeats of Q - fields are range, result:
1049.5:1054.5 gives 35.9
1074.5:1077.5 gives 39.9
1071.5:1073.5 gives 40.3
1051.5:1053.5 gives 35.7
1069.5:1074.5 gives 40.4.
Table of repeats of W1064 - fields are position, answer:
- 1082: 42.68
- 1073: 40.07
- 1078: 40.75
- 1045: 34.74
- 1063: 36.82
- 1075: 40.35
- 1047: 35.61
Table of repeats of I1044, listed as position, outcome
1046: 36.07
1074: 40.49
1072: 40.54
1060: 35.22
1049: 35.57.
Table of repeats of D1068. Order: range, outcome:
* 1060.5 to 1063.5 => 36.82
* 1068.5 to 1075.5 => 40.89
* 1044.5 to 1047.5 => 36.07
